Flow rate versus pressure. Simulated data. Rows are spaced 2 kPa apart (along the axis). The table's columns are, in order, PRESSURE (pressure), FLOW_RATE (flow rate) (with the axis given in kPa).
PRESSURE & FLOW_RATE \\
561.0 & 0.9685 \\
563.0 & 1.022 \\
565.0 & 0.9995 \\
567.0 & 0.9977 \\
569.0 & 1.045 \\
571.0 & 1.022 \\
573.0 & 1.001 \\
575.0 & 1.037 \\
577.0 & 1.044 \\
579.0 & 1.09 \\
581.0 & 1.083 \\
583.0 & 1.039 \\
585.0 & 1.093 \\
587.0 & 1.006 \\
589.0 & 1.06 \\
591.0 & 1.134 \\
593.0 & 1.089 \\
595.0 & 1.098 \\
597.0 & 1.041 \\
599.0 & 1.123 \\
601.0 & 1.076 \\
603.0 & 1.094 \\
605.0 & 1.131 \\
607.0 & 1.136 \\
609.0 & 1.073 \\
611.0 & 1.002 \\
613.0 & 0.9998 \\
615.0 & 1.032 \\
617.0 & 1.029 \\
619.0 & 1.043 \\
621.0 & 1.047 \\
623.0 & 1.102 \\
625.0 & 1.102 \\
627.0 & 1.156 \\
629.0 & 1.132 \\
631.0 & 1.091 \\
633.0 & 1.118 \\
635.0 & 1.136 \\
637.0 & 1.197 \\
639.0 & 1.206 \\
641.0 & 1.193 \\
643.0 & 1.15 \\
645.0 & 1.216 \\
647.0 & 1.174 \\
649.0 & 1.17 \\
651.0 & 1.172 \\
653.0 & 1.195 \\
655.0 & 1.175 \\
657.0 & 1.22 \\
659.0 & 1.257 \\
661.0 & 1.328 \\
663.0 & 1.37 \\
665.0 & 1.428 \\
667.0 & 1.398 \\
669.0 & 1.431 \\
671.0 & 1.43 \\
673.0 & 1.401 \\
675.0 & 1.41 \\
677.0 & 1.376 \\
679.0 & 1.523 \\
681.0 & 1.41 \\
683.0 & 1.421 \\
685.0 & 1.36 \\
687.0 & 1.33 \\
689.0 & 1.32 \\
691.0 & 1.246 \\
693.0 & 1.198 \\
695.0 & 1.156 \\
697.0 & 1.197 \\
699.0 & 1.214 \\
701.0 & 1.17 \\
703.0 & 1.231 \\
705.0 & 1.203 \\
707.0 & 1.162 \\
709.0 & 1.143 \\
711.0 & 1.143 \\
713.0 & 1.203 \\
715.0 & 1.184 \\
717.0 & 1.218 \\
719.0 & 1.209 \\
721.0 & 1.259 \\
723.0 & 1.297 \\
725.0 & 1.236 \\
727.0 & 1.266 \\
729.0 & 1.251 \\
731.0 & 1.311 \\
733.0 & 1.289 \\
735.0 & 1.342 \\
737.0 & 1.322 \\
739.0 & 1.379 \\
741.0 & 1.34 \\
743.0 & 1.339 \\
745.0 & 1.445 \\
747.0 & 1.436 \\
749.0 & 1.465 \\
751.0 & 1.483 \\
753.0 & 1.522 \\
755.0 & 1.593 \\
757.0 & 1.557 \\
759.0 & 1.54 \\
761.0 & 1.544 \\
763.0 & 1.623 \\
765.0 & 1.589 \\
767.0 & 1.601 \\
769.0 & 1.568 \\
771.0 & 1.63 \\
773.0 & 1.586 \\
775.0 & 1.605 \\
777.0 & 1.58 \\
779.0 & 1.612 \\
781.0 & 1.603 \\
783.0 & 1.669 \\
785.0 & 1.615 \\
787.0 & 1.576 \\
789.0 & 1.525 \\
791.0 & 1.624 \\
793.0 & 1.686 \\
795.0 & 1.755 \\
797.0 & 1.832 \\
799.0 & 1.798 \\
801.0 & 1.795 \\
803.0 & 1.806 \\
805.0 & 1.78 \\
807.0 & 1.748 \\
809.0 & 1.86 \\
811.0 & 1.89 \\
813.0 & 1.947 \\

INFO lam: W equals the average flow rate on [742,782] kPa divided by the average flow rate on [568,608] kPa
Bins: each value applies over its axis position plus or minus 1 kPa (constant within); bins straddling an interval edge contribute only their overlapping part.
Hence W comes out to 1.4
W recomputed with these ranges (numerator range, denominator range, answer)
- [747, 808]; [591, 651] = 1.47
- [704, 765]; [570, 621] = 1.27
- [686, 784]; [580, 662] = 1.23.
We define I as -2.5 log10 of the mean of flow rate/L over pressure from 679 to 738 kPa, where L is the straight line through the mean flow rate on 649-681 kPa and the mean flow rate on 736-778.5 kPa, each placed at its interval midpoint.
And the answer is 0.13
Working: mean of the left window 1.34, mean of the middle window 1.26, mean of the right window 1.51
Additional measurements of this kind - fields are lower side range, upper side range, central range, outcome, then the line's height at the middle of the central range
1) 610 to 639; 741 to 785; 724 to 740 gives 0.12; 1.45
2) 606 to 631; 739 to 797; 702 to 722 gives 0.15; 1.38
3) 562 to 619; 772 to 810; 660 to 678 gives -0.08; 1.3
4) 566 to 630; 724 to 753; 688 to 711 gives 0.07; 1.28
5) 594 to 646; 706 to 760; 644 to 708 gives -0.06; 1.22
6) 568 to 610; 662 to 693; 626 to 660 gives 0.08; 1.26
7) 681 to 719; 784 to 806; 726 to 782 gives 0.02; 1.5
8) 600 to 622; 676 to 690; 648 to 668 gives 0.01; 1.28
